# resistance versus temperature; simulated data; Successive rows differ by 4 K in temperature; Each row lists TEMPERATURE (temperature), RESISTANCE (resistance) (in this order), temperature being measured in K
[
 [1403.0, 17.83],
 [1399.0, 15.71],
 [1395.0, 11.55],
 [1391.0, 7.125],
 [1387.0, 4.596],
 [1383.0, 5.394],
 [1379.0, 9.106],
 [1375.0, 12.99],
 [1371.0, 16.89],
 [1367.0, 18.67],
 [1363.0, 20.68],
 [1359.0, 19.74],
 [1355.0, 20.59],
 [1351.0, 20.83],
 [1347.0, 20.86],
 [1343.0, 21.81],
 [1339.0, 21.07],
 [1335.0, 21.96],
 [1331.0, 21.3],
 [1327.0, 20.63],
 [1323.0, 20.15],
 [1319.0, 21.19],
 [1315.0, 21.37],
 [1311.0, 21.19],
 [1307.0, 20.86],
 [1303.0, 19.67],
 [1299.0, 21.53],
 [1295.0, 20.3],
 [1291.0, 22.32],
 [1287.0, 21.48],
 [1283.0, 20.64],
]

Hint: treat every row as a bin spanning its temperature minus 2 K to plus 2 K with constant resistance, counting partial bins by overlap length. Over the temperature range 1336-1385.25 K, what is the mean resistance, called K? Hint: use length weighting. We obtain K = 17.4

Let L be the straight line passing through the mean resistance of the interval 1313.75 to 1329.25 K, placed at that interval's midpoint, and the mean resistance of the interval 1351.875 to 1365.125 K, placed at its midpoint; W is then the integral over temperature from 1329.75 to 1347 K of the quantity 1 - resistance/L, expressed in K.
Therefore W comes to -0.7 K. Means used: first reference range 20.8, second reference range 20.4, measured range 21.5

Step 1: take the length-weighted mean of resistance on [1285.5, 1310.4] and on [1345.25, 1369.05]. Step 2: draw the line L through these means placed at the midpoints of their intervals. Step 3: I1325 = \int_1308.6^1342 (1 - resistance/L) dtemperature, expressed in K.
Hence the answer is -0.8 K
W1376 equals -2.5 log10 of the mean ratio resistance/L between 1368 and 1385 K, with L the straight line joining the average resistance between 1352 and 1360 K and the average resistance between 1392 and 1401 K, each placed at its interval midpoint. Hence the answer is 0.41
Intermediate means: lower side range 20.3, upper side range 12.9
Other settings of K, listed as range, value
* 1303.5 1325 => 20.9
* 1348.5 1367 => 20.3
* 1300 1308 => 20.3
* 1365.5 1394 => 10.6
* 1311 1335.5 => 21.1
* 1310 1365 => 21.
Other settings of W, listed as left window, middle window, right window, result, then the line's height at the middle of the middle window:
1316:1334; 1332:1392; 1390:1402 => 2.0 K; 16.5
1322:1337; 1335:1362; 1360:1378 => -2.6 K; 19.1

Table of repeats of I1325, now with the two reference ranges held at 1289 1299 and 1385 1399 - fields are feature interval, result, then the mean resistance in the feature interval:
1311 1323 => -1.7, 21.1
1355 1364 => -5.0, 20.2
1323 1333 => -2.2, 20.8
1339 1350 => -4.7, 21.2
